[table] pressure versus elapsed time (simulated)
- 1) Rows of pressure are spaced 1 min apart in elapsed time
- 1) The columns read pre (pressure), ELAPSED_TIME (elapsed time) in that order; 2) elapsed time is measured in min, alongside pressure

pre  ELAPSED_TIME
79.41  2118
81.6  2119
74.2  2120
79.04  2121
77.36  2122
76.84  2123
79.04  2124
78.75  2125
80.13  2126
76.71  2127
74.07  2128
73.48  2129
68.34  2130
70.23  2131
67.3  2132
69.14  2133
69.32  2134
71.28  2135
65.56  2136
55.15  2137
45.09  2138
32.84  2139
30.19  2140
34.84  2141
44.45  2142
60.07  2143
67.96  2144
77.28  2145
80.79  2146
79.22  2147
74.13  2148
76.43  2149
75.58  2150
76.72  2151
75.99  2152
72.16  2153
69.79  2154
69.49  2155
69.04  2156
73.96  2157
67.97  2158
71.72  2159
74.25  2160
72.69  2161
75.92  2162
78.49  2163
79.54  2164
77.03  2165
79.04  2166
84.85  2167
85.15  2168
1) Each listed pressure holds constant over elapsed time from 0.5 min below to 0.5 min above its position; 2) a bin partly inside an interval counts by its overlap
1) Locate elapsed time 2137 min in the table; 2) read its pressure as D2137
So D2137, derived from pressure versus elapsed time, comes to 55.15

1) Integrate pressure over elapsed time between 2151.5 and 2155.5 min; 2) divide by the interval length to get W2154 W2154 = 71.9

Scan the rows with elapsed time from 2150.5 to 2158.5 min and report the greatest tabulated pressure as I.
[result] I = 76.72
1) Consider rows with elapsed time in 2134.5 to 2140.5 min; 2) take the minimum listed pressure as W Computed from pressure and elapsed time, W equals 30.19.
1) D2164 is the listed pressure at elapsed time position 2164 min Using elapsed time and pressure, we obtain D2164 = 79.54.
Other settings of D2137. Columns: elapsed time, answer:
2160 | 74.25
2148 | 74.13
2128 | 74.07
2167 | 84.85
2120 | 74.2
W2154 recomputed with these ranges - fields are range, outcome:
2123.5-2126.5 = 79.3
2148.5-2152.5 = 76.2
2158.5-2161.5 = 72.9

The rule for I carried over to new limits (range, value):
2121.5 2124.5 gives 79.04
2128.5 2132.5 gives 73.48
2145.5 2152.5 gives 80.79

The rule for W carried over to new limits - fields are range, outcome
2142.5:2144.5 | 60.07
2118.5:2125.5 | 74.2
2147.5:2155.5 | 69.49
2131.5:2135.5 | 67.3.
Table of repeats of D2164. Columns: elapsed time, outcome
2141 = 34.84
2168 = 85.15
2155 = 69.49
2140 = 30.19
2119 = 81.6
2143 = 60.07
